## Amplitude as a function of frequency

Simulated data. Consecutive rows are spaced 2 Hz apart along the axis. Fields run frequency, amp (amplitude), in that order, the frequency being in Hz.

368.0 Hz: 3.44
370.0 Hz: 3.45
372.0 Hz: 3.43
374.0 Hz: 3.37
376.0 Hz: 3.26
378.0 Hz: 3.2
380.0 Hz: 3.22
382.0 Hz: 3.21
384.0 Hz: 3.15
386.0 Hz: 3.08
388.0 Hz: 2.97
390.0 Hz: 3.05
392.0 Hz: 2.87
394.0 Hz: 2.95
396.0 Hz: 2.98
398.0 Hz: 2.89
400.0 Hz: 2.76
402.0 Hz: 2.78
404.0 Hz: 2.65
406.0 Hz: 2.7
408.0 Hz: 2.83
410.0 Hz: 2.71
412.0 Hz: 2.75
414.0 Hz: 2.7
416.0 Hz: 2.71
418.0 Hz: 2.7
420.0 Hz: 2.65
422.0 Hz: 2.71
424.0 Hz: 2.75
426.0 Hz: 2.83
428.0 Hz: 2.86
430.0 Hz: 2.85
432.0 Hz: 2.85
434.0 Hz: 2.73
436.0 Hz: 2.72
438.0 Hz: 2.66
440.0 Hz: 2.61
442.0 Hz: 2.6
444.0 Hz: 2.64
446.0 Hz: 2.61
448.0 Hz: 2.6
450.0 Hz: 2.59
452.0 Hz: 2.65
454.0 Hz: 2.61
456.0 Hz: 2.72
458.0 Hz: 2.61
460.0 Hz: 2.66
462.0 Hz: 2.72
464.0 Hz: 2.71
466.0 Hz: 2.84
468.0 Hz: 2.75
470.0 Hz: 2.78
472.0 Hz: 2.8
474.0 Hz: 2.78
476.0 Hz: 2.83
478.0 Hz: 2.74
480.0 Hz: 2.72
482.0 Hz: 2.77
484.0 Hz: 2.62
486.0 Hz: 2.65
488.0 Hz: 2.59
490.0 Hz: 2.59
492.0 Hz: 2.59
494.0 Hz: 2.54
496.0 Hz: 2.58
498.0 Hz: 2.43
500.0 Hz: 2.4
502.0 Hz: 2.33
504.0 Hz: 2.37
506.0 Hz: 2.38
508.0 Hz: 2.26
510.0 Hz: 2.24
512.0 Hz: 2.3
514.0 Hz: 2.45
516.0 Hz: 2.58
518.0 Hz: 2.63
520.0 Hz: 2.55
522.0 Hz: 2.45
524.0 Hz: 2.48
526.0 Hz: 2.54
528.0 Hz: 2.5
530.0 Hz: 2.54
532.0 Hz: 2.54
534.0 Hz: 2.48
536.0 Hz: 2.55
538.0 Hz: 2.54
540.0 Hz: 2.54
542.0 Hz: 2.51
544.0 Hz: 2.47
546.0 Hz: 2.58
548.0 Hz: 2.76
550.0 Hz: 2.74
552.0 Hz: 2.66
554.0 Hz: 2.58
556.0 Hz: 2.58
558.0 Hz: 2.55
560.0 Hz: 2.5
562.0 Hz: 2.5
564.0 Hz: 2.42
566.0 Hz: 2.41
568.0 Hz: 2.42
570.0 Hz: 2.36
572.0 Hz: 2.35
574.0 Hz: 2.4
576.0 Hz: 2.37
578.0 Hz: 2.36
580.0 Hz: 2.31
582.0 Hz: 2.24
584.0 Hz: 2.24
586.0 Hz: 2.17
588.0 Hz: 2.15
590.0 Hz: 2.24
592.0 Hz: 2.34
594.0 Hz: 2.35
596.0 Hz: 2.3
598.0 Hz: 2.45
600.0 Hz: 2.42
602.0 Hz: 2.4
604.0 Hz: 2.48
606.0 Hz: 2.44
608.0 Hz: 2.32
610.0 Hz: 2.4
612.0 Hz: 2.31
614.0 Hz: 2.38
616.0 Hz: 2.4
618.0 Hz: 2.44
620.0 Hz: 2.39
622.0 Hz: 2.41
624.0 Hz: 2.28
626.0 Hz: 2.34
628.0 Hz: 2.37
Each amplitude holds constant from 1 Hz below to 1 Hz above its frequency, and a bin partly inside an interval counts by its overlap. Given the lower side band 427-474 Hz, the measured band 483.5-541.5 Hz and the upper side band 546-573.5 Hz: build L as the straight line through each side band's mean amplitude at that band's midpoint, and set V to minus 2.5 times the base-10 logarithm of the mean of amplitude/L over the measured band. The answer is 0.05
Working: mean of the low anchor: 2.7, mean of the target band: 2.49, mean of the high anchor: 2.53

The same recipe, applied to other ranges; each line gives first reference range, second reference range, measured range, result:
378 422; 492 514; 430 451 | 0.01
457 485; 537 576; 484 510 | 0.08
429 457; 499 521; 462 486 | -0.08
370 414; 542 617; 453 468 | 0.03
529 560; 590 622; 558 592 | 0.06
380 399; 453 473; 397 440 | 0.06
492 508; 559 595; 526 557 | -0.08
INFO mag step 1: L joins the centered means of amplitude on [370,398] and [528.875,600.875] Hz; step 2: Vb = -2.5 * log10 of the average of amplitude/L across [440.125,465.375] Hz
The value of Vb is 0.089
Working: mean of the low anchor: 3.14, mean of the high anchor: 2.44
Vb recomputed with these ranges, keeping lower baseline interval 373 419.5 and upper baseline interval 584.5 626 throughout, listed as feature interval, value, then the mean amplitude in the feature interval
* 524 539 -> 0.01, 2.52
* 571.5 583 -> 0.04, 2.34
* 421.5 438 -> 0.02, 2.78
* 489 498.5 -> 0.05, 2.55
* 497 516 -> 0.11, 2.36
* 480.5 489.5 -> 0.01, 2.66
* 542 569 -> -0.03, 2.55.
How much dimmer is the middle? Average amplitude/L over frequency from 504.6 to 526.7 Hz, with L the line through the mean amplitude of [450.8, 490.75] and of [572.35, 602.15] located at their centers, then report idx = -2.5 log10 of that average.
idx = 0.050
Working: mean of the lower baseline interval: 2.71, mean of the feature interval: 2.44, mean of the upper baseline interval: 2.31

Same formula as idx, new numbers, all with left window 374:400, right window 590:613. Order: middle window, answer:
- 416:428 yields 0.083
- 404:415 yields 0.101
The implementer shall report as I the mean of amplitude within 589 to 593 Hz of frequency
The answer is 2.29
